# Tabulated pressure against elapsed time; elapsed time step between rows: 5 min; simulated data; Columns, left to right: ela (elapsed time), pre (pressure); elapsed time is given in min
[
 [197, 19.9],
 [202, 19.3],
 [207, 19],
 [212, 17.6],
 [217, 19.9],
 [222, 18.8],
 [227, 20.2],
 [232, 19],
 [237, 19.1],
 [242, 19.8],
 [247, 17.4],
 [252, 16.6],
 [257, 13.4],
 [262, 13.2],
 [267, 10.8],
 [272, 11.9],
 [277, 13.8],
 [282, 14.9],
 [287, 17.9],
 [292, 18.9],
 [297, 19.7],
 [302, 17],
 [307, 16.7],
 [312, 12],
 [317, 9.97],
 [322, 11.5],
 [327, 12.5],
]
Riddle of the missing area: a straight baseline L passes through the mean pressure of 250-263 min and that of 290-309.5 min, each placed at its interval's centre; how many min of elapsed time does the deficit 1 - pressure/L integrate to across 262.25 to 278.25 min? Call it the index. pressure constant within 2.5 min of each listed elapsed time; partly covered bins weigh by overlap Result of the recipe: 3.5 min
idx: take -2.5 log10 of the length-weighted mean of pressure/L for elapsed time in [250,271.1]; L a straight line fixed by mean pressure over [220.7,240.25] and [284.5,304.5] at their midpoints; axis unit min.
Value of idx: 0.38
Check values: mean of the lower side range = 19.3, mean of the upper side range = 18.4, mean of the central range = 13.3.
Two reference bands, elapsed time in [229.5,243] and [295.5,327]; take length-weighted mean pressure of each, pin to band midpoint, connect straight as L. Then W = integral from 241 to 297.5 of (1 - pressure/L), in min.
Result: 4.9 min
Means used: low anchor 19.2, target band 15.4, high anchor 14.2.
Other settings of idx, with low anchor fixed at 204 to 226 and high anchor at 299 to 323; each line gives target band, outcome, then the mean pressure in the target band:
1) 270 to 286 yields 0.11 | 14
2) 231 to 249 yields -0.08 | 18.9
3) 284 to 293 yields -0.21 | 18.1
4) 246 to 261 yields 0.10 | 15.4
